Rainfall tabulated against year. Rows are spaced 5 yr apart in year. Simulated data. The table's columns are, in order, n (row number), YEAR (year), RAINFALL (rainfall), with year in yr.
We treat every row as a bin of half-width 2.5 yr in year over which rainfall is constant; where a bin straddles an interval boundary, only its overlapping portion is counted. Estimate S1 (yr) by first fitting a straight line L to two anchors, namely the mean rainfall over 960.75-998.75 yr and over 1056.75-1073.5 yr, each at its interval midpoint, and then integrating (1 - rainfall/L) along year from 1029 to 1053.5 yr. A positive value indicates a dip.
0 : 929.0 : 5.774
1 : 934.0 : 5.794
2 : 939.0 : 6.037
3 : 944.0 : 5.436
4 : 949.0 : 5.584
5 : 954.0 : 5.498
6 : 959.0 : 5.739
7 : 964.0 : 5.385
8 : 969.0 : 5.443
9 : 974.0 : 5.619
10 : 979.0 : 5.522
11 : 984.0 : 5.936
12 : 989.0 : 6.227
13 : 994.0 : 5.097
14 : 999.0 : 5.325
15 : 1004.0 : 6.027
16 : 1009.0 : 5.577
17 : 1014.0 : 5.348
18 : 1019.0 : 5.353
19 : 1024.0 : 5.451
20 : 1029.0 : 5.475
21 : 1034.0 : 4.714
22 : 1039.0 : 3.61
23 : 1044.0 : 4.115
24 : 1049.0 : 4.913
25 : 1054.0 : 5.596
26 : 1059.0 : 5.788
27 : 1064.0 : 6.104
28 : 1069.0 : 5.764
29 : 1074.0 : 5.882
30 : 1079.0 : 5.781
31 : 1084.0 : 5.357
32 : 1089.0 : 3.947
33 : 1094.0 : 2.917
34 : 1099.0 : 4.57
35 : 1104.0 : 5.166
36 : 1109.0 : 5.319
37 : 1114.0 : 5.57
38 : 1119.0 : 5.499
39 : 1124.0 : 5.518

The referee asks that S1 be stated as 5.3 yr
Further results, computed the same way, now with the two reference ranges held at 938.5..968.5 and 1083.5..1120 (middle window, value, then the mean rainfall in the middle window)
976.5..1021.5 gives -2.41 yr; 5.6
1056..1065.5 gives -1.81 yr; 5.91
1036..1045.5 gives 2.24 yr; 3.88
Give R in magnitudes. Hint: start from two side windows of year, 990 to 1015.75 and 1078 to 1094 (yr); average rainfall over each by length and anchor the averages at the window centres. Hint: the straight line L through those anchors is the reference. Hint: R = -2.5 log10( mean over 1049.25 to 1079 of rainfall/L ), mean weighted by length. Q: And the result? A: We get -0.18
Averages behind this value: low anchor 5.52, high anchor 4.63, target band 5.75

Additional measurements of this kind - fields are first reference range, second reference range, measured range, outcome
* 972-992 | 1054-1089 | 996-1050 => 0.13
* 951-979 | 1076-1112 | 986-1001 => -0.04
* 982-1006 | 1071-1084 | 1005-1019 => 0.04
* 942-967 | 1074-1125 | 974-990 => -0.08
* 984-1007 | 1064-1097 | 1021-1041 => 0.12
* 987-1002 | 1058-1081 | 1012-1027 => 0.05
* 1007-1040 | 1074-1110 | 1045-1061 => -0.07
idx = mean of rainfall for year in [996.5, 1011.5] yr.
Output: 5.64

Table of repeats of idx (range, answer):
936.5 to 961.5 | 5.66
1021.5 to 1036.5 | 5.21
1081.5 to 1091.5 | 4.65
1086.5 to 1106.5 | 4.15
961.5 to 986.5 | 5.58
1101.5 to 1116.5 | 5.35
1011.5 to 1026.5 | 5.38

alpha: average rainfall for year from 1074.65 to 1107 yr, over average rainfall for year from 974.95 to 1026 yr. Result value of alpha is 0.84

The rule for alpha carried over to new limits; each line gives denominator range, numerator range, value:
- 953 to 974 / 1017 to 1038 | 0.93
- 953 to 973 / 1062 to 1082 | 1.06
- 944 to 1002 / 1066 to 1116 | 0.90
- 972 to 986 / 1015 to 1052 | 0.85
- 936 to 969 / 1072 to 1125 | 0.90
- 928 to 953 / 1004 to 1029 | 0.96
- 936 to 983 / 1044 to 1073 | 0.99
